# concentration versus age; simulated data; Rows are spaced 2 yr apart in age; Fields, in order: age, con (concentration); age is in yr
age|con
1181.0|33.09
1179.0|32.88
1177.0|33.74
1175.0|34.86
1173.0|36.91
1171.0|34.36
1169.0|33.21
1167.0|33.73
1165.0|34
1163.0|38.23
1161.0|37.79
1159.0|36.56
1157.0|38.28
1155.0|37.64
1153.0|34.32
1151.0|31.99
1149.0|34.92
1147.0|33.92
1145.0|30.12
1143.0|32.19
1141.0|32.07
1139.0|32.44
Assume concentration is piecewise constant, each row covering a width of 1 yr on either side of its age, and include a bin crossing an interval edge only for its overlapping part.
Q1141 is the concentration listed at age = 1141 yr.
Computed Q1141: 32.07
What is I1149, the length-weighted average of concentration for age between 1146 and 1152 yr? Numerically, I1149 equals 33.6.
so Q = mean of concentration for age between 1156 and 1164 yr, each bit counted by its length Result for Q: 37.7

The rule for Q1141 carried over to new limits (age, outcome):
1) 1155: 37.64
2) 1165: 34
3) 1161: 37.79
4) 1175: 34.86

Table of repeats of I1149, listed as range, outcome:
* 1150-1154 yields 33.2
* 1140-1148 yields 32.1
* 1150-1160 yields 35.8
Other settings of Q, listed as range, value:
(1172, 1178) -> 35.2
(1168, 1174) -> 34.8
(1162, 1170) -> 34.8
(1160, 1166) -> 36.7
